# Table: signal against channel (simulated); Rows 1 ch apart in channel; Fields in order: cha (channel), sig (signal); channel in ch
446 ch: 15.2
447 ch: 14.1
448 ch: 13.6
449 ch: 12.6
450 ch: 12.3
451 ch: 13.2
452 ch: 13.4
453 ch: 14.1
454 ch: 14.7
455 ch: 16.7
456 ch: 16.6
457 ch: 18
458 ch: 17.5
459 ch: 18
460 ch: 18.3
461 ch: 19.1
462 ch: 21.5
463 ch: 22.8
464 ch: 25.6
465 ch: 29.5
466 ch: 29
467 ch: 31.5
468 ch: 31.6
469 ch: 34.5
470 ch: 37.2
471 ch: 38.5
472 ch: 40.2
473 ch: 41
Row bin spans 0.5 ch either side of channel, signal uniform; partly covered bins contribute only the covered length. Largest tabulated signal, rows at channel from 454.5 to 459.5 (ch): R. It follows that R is 18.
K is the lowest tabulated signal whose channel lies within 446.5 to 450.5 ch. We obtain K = 12.3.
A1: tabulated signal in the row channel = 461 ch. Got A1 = 19.1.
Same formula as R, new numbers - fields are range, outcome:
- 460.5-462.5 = 21.5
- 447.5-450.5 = 13.6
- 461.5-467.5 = 31.5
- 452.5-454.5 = 14.7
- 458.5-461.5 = 19.1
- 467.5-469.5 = 34.5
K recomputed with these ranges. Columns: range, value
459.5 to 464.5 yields 18.3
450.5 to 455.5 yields 13.2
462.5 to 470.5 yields 22.8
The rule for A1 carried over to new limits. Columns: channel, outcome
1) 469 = 34.5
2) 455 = 16.7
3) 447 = 14.1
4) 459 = 18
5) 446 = 15.2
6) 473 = 41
